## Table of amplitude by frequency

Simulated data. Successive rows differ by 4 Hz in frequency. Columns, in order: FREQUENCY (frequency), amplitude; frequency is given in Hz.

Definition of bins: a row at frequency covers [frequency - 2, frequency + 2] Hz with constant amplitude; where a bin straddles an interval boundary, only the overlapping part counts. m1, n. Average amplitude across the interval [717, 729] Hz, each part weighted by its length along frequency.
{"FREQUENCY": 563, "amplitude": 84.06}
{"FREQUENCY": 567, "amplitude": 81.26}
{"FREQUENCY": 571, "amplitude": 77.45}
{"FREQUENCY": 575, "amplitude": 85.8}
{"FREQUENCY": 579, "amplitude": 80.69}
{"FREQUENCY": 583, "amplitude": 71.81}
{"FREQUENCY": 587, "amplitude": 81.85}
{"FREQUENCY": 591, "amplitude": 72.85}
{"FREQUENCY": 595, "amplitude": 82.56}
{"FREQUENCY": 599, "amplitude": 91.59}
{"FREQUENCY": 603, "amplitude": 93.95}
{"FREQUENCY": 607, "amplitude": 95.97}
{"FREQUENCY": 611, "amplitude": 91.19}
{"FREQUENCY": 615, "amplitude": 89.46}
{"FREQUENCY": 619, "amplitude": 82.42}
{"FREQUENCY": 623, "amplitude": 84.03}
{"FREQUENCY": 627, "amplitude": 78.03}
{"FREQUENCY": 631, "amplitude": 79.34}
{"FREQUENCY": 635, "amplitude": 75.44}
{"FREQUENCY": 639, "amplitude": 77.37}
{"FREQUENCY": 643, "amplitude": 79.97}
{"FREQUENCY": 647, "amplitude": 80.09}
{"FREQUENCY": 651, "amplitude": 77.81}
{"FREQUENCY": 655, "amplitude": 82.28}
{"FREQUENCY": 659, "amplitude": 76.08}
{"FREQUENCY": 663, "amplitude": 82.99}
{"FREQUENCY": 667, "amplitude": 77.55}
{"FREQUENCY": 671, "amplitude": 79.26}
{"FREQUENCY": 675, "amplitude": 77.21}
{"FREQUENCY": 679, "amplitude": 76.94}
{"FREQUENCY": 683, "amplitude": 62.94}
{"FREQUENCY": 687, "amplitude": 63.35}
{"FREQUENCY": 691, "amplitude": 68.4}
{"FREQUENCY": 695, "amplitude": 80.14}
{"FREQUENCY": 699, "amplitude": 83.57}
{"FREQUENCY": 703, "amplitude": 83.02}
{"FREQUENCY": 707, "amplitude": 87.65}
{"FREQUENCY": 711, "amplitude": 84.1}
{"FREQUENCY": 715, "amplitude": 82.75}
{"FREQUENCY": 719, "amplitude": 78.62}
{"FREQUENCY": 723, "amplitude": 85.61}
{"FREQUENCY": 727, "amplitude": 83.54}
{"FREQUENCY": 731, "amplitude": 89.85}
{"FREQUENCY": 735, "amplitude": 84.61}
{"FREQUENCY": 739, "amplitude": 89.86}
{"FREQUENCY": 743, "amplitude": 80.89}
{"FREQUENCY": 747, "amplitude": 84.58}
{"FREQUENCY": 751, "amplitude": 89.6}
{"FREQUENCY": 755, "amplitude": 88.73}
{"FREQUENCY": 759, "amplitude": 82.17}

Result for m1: 82.6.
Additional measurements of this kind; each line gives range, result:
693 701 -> 81.9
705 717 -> 84.8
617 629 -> 81.5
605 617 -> 92.2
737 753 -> 86.2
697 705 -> 83.3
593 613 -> 91.1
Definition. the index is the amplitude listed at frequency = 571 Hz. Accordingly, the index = 77.45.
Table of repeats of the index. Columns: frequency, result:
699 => 83.57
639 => 77.37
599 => 91.59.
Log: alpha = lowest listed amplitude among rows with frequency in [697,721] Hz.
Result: 78.62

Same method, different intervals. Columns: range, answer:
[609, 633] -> 78.03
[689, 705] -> 68.4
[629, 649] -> 75.44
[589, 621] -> 72.85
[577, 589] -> 71.81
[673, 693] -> 62.94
